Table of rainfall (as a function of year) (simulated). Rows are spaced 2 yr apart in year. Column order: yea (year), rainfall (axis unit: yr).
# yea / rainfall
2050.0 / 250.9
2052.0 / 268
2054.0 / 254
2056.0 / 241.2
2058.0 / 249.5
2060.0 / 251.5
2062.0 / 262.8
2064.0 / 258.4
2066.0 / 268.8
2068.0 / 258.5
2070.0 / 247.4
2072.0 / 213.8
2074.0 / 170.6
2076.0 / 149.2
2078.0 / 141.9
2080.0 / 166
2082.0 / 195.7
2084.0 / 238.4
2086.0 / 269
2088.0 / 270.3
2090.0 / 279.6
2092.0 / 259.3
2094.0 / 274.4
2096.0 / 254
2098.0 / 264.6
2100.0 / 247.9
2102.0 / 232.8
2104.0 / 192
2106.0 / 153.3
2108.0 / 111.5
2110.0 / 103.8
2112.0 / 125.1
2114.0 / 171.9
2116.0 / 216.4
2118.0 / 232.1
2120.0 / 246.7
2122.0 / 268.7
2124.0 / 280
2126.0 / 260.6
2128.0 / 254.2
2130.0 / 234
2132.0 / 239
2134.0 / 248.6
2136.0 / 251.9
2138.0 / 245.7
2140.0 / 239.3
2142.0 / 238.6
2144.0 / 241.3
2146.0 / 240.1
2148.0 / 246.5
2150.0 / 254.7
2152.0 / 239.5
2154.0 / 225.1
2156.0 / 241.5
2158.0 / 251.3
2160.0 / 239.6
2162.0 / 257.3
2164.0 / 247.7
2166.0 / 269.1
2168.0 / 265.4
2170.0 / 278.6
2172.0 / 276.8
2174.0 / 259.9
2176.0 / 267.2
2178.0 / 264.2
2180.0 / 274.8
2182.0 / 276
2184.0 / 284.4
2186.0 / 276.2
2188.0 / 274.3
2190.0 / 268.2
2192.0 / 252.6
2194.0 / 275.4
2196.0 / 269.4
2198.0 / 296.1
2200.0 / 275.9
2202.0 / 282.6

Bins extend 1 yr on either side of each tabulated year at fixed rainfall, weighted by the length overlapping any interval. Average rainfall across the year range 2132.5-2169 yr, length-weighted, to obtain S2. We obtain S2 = 247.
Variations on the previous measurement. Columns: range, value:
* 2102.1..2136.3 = 211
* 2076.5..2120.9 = 210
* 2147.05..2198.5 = 262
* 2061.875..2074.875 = 239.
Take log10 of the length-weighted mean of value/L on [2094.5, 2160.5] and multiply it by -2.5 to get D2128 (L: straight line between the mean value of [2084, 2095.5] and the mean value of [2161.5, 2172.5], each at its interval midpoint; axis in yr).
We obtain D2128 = 0.17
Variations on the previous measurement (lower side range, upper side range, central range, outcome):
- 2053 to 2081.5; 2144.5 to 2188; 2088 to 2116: 0.13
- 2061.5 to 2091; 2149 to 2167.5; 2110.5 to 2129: 0.06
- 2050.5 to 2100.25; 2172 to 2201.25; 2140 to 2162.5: 0.08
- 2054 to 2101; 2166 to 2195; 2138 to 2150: 0.07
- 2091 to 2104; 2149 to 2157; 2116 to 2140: -0.02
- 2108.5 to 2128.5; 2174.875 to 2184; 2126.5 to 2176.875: -0.03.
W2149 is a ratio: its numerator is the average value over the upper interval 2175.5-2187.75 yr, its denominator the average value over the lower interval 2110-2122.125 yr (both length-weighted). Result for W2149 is 1.39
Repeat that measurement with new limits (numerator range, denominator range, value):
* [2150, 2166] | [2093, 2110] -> 1.17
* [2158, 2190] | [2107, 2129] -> 1.29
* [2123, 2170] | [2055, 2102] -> 1.05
